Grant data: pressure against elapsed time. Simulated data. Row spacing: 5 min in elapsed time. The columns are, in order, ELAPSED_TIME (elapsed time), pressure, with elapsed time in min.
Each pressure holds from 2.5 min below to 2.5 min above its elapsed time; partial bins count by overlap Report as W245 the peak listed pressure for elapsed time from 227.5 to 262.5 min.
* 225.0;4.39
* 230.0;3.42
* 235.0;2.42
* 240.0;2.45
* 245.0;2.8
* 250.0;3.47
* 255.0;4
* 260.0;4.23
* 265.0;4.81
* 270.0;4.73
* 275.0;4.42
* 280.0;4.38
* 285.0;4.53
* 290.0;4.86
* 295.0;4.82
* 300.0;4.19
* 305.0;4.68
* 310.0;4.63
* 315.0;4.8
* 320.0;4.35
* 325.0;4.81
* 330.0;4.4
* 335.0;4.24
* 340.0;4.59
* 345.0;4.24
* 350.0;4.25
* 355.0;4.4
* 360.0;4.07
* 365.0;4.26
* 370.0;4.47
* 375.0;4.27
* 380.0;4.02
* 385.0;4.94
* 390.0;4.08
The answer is 4.23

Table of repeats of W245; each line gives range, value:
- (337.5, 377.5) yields 4.59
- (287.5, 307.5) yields 4.86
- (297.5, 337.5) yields 4.81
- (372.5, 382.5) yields 4.27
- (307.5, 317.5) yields 4.8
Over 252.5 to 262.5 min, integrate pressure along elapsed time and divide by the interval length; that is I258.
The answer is 4.12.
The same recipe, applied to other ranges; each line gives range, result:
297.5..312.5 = 4.5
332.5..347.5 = 4.36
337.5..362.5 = 4.31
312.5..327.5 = 4.65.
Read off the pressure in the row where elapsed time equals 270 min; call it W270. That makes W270 4.73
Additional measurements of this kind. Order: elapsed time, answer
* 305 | 4.68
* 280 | 4.38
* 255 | 4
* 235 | 2.42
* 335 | 4.24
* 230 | 3.42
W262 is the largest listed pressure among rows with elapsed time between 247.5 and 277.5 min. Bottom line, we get 4.81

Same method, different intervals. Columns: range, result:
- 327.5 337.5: 4.4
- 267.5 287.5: 4.73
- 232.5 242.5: 2.45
